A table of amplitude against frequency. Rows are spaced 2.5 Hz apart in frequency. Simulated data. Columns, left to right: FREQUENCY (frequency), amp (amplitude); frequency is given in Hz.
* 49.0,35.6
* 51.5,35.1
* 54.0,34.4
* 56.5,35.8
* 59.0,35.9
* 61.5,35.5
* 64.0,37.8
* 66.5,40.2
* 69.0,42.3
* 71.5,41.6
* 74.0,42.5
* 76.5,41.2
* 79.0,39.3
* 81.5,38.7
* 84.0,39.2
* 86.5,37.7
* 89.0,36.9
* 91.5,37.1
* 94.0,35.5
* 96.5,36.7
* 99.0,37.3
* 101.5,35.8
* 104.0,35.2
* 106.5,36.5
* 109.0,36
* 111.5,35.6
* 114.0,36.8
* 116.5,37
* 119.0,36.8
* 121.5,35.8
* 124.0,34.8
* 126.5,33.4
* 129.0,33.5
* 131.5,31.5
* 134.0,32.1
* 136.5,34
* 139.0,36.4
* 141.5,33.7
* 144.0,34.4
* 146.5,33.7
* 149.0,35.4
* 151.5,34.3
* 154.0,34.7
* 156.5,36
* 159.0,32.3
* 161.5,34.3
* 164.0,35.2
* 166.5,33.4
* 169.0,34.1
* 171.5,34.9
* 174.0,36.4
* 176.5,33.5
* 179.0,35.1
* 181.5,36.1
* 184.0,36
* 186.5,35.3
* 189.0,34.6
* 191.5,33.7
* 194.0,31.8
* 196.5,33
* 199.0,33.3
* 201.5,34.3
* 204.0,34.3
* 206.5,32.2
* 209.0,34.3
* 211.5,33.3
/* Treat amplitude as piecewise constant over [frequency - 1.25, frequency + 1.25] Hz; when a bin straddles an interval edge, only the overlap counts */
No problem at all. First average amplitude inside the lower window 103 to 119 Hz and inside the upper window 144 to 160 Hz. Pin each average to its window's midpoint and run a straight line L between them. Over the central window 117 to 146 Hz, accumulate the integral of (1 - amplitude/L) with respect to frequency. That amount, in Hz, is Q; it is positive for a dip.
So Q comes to 0.9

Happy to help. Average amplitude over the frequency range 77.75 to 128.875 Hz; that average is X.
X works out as 36.5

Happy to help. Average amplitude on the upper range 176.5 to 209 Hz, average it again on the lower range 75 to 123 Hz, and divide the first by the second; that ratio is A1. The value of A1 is 0.92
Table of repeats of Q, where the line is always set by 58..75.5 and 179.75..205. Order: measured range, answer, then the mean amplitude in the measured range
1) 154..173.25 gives 0.6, 34.4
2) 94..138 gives 2.6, 35.2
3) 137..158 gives 0.8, 34.8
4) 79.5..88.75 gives 0.1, 38.4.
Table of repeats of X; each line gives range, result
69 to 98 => 38.9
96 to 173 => 34.9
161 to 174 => 34.6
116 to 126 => 35.8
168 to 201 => 34.4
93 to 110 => 36.2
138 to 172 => 34.5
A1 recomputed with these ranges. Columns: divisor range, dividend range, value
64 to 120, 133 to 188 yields 0.91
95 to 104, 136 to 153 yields 0.95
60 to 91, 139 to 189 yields 0.88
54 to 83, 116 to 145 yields 0.88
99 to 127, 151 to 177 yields 0.96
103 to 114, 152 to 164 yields 0.96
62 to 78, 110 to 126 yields 0.89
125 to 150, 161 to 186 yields 1.03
